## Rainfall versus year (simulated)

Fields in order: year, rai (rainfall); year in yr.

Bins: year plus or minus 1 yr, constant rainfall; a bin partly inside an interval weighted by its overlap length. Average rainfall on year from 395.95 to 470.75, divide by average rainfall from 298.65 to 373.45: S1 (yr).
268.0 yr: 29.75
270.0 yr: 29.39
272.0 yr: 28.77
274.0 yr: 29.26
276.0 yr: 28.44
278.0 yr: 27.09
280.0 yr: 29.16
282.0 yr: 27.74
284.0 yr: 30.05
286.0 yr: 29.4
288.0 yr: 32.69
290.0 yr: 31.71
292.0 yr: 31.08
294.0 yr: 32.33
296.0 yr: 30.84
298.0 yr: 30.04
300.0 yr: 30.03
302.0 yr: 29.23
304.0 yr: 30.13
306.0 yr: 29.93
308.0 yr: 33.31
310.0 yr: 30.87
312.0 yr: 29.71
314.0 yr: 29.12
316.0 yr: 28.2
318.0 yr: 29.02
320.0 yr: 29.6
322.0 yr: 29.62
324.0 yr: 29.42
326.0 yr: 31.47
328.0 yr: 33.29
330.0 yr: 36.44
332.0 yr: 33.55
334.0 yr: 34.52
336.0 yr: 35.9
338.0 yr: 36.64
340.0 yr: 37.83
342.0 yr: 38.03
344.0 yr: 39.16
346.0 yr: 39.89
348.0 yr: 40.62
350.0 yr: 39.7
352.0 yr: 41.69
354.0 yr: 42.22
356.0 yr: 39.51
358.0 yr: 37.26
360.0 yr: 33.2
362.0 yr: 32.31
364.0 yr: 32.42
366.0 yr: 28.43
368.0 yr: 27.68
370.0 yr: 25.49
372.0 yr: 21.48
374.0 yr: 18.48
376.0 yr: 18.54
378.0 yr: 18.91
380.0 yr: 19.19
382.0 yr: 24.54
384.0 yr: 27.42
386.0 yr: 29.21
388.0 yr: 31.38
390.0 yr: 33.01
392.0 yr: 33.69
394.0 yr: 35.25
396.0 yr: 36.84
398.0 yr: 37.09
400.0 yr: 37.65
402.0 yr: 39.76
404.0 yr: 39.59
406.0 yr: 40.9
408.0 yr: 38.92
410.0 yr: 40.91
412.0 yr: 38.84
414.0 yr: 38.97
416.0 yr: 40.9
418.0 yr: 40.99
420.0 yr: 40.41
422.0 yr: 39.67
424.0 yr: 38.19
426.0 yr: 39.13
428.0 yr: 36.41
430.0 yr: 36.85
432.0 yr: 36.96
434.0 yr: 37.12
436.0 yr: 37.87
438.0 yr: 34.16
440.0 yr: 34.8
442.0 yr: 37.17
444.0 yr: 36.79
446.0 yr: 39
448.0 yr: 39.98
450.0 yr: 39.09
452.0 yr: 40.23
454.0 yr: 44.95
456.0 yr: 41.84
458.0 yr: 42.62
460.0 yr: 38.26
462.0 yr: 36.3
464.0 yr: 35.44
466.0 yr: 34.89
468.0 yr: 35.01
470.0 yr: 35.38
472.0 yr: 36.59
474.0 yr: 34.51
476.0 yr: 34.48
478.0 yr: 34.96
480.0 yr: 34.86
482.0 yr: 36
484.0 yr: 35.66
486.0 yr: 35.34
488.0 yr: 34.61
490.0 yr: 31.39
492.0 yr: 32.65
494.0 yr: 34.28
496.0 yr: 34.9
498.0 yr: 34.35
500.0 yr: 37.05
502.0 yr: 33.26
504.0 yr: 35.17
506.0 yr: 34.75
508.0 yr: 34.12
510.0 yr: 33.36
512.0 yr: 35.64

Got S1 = 1.2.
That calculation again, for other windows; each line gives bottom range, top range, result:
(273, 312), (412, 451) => 1.26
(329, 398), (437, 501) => 1.12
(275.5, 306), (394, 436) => 1.29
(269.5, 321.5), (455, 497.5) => 1.19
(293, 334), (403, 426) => 1.29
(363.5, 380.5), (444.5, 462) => 1.74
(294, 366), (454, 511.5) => 1.05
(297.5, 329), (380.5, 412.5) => 1.16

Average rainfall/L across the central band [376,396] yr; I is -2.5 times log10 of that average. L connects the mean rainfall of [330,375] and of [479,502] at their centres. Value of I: 0.22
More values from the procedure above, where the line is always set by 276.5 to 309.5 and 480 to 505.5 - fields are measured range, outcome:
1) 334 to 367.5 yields -0.17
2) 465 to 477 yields -0.03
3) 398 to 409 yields -0.20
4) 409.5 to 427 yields -0.20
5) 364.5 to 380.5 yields 0.37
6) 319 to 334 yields -0.04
